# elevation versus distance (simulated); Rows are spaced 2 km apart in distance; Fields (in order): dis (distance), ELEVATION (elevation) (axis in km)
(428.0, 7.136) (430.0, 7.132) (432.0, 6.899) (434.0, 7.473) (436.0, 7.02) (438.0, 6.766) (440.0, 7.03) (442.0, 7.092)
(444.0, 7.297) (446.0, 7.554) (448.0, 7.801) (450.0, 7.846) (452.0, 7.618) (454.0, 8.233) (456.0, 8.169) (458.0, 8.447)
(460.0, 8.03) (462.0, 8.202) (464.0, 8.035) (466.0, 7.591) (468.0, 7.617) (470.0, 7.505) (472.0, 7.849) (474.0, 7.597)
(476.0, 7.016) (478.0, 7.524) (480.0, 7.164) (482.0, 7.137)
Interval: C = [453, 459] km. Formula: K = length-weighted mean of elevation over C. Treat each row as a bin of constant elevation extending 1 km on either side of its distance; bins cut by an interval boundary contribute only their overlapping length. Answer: 8.28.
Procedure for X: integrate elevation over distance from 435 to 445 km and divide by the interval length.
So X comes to 7.04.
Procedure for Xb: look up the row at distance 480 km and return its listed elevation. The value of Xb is 7.164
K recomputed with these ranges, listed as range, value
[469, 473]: 7.68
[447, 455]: 7.87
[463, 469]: 7.75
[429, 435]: 7.17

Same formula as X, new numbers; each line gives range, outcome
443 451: 7.62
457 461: 8.24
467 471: 7.56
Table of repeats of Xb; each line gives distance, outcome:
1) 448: 7.801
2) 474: 7.597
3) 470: 7.505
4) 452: 7.618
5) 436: 7.02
